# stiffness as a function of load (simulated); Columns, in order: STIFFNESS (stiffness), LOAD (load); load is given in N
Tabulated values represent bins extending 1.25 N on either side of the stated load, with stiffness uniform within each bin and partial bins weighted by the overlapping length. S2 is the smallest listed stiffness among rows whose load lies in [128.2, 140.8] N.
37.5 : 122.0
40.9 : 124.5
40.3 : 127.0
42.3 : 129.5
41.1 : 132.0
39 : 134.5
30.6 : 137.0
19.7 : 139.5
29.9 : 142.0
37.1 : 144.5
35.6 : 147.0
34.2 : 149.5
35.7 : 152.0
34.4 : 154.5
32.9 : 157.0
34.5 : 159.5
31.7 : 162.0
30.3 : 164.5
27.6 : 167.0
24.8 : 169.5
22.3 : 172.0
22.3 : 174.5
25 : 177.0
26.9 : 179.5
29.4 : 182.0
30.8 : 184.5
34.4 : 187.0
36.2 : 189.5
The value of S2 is 19.7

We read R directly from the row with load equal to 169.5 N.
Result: 24.8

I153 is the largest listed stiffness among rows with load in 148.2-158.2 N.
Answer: 35.7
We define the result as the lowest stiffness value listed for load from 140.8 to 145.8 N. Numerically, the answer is 29.9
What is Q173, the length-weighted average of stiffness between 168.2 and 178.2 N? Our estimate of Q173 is 23.6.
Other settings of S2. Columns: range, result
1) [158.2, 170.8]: 24.8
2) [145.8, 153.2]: 34.2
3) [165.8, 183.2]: 22.3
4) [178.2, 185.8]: 26.9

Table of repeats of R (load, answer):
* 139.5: 19.7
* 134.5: 39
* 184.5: 30.8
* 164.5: 30.3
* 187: 34.4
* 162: 31.7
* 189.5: 36.2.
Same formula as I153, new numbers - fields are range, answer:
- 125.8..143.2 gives 42.3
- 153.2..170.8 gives 34.5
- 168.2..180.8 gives 26.9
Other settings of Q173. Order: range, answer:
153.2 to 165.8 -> 32.8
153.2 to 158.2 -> 33.7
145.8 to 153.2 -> 35.2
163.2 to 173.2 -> 26.3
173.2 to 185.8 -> 26.9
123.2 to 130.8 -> 41.1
